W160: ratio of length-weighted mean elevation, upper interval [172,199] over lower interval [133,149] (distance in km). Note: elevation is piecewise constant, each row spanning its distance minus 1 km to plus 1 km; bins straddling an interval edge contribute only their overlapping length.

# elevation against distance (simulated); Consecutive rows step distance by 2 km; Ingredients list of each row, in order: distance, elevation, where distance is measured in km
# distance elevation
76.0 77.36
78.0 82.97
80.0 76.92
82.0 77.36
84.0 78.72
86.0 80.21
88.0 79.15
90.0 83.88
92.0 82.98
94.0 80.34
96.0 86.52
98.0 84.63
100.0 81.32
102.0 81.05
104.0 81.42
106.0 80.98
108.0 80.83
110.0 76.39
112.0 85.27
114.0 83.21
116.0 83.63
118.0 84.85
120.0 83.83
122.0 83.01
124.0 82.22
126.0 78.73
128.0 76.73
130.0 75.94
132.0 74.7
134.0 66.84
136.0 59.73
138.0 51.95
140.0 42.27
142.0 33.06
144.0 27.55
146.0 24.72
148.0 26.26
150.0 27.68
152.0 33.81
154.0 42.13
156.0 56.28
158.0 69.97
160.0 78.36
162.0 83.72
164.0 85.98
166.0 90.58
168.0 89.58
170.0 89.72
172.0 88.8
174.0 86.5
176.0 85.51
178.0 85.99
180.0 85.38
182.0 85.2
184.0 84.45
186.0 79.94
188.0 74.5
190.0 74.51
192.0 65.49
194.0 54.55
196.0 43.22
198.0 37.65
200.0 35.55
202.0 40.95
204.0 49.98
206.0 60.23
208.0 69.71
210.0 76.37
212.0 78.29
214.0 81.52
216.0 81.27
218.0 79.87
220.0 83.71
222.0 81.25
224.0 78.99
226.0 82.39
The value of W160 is 1.76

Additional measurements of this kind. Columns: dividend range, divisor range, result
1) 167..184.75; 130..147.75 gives 1.80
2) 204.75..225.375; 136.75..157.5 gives 2.04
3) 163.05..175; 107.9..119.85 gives 1.07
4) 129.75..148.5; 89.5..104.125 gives 0.58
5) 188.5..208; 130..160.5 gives 1.10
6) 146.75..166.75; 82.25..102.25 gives 0.72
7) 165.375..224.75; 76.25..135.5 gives 0.91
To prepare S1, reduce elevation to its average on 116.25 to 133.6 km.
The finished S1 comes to 79.7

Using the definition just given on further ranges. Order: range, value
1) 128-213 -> 63.8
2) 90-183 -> 72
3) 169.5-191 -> 83.5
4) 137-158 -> 38.2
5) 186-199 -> 60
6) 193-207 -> 46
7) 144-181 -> 67.3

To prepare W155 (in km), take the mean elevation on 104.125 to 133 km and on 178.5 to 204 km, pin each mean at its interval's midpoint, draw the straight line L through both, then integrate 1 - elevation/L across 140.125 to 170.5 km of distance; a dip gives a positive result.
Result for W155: 6.3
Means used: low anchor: 80.8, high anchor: 63.4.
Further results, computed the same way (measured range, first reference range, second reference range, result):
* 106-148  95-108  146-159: -2.55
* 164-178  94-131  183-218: -3.56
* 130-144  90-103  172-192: 4.77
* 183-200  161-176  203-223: 3.88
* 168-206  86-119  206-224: 4.56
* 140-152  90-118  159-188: 7.78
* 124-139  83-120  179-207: 1.10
